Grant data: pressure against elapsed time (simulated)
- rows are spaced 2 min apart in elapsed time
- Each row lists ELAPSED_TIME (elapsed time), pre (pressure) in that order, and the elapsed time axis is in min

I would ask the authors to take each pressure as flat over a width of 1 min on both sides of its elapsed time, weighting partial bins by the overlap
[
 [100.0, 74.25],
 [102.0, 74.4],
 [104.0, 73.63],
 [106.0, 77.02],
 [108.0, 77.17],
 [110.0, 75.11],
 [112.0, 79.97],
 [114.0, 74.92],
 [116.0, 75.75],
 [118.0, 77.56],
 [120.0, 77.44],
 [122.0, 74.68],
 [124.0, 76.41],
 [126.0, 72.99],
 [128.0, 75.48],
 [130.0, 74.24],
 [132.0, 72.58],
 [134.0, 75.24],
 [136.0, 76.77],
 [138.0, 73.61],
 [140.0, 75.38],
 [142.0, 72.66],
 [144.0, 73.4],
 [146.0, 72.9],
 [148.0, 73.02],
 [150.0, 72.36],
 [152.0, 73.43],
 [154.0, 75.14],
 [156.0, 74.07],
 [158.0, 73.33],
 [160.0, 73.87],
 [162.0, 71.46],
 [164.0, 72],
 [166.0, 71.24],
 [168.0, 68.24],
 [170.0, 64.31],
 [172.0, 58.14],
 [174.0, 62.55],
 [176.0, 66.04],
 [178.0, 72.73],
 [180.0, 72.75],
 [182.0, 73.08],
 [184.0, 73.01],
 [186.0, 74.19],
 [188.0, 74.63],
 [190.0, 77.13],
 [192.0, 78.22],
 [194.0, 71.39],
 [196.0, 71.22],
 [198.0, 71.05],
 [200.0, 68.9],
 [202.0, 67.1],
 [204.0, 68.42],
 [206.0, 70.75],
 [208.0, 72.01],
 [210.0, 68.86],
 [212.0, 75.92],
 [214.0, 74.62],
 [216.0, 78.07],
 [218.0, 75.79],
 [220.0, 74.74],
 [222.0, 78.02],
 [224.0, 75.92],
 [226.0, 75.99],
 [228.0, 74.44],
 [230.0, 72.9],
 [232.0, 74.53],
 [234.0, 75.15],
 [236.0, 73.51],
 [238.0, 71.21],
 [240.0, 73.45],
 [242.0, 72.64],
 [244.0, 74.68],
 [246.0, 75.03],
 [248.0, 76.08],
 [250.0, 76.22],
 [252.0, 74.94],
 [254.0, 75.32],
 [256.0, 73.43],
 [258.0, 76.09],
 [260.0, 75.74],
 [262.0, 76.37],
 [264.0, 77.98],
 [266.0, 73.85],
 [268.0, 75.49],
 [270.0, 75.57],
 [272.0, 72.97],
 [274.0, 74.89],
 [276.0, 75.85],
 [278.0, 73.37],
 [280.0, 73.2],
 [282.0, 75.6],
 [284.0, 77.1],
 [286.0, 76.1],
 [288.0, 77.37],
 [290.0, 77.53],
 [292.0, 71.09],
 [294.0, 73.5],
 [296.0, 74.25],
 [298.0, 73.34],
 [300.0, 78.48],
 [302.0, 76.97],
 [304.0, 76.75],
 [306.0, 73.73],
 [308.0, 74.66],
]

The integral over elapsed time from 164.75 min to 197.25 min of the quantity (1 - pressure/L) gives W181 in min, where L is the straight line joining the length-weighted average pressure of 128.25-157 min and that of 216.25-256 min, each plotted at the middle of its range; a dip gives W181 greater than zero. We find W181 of 1.6 min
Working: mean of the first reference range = 74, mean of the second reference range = 74.8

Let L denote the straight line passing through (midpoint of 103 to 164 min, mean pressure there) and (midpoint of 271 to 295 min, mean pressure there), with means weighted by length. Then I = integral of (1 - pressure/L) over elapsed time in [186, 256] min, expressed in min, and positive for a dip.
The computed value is 0.9 min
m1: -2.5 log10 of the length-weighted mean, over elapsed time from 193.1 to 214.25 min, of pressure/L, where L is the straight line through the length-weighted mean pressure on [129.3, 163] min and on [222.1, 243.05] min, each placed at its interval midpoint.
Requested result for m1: 0.05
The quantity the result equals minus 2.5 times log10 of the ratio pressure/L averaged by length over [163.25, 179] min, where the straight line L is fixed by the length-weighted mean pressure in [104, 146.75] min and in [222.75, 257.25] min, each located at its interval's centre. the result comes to 0.12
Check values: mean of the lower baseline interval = 75.3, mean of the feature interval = 66.8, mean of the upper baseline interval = 74.5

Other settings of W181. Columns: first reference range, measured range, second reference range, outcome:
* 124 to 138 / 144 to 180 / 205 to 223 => 2.0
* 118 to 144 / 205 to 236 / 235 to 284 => 0.1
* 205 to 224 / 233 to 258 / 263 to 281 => 0.1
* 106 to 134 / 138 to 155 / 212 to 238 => 0.5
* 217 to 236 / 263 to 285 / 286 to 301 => 0.0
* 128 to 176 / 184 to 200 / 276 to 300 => -0.2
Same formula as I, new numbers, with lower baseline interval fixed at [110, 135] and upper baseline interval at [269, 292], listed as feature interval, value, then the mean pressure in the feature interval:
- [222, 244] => 0.3 min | 74.2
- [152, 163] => 0.3 min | 73.6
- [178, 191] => 0.2 min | 74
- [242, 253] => 0.0 min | 75.1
